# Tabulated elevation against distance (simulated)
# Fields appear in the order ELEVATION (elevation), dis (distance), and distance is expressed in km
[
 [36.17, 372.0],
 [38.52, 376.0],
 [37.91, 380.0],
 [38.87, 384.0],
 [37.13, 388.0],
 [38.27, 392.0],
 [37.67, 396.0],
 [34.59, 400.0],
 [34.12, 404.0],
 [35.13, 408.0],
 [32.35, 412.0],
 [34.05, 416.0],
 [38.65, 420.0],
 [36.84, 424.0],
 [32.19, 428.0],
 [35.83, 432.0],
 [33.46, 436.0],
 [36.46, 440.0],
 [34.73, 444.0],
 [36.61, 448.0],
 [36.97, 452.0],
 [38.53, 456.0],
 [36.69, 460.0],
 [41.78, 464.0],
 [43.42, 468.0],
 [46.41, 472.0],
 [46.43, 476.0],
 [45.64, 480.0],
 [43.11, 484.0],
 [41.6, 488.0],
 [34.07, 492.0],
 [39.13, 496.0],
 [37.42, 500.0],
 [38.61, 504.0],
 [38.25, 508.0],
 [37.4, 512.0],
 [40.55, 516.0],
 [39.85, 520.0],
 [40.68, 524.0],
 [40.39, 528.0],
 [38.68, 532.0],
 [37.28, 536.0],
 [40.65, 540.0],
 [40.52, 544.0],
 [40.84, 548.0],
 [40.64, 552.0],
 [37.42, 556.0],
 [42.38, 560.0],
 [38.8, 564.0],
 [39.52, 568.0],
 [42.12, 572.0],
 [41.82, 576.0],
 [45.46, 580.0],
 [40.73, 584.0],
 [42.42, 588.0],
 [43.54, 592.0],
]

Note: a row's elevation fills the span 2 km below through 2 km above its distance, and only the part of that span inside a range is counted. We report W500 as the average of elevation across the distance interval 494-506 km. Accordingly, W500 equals 38.4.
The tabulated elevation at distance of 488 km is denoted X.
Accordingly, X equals 41.6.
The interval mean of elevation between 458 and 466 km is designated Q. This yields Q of 39.2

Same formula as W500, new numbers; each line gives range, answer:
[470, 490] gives 44.6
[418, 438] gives 35.4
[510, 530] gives 39.8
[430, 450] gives 35.4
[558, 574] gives 40.7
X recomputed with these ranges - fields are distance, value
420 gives 38.65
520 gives 39.85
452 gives 36.97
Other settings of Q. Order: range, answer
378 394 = 38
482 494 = 39.6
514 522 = 40.2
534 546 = 39.5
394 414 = 34.8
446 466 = 38.1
